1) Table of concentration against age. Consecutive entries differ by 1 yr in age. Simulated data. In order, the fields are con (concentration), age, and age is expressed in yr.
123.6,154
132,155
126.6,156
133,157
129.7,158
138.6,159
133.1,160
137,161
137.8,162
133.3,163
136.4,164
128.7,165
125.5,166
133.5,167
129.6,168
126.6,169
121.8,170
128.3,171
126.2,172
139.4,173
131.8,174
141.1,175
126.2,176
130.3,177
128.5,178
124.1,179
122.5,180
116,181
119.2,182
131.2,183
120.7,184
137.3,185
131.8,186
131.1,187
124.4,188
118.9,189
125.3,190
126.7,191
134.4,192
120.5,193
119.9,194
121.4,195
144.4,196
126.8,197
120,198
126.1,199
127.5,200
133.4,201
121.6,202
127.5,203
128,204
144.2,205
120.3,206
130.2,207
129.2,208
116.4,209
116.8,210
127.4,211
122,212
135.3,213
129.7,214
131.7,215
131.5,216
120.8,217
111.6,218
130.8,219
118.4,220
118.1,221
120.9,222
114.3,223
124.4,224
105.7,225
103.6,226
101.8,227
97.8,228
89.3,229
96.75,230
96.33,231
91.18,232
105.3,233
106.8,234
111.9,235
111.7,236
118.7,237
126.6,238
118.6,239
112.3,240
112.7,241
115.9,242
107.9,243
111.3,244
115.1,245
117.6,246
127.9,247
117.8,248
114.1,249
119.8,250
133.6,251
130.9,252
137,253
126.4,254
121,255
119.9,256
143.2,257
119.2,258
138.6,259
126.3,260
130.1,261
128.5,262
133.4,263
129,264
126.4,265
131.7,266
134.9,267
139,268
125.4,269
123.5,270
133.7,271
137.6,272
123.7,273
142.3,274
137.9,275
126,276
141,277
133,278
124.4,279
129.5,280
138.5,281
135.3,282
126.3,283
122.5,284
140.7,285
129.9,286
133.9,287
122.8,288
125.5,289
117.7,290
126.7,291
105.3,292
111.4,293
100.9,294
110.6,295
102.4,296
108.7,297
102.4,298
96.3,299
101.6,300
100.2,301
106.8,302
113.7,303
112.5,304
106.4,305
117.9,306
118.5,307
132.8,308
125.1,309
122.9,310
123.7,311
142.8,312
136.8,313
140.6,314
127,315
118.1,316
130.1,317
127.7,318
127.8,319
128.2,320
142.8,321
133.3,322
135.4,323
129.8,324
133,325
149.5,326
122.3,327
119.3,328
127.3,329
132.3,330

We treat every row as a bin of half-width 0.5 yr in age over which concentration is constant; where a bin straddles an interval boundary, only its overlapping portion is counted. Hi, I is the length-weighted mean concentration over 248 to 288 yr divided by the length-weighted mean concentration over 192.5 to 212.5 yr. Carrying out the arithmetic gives 1.03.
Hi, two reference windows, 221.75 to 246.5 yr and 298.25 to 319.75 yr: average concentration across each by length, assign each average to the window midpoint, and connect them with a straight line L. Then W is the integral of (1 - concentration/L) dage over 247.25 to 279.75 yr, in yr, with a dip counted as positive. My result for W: -4.6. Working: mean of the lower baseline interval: 109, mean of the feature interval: 130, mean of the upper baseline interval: 120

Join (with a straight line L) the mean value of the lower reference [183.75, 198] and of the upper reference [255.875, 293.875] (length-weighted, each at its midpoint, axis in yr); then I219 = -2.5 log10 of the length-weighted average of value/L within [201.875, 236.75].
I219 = 0.098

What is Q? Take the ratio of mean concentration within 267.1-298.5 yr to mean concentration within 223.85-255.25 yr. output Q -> 1.1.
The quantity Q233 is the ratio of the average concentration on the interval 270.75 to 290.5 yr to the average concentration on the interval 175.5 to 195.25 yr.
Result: 1.0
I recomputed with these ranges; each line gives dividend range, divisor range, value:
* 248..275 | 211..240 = 1.13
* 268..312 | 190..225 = 0.97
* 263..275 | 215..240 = 1.18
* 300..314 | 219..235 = 1.12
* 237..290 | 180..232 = 1.05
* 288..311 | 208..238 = 0.98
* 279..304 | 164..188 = 0.91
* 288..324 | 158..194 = 0.93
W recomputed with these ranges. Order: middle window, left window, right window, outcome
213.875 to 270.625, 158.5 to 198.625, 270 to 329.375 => 3.2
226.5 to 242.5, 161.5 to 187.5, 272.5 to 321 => 2.4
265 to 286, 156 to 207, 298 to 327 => -1.1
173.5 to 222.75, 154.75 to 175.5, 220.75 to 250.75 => -1.7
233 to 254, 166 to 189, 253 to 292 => 1.8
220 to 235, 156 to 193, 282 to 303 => 2.1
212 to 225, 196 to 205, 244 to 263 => 0.4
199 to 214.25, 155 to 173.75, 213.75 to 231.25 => -1.1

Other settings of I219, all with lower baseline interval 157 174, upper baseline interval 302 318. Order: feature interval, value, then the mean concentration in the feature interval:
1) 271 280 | -0.060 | 133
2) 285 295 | 0.046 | 120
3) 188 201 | 0.033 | 126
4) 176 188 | 0.036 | 126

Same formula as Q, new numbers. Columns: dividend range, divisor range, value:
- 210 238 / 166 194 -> 0.90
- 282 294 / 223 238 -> 1.17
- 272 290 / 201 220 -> 1.04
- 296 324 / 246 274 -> 0.94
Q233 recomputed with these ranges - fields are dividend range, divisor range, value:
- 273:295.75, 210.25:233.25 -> 1.10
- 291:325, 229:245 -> 1.10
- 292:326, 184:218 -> 0.95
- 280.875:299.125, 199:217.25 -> 0.93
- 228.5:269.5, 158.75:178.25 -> 0.91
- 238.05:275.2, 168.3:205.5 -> 0.99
